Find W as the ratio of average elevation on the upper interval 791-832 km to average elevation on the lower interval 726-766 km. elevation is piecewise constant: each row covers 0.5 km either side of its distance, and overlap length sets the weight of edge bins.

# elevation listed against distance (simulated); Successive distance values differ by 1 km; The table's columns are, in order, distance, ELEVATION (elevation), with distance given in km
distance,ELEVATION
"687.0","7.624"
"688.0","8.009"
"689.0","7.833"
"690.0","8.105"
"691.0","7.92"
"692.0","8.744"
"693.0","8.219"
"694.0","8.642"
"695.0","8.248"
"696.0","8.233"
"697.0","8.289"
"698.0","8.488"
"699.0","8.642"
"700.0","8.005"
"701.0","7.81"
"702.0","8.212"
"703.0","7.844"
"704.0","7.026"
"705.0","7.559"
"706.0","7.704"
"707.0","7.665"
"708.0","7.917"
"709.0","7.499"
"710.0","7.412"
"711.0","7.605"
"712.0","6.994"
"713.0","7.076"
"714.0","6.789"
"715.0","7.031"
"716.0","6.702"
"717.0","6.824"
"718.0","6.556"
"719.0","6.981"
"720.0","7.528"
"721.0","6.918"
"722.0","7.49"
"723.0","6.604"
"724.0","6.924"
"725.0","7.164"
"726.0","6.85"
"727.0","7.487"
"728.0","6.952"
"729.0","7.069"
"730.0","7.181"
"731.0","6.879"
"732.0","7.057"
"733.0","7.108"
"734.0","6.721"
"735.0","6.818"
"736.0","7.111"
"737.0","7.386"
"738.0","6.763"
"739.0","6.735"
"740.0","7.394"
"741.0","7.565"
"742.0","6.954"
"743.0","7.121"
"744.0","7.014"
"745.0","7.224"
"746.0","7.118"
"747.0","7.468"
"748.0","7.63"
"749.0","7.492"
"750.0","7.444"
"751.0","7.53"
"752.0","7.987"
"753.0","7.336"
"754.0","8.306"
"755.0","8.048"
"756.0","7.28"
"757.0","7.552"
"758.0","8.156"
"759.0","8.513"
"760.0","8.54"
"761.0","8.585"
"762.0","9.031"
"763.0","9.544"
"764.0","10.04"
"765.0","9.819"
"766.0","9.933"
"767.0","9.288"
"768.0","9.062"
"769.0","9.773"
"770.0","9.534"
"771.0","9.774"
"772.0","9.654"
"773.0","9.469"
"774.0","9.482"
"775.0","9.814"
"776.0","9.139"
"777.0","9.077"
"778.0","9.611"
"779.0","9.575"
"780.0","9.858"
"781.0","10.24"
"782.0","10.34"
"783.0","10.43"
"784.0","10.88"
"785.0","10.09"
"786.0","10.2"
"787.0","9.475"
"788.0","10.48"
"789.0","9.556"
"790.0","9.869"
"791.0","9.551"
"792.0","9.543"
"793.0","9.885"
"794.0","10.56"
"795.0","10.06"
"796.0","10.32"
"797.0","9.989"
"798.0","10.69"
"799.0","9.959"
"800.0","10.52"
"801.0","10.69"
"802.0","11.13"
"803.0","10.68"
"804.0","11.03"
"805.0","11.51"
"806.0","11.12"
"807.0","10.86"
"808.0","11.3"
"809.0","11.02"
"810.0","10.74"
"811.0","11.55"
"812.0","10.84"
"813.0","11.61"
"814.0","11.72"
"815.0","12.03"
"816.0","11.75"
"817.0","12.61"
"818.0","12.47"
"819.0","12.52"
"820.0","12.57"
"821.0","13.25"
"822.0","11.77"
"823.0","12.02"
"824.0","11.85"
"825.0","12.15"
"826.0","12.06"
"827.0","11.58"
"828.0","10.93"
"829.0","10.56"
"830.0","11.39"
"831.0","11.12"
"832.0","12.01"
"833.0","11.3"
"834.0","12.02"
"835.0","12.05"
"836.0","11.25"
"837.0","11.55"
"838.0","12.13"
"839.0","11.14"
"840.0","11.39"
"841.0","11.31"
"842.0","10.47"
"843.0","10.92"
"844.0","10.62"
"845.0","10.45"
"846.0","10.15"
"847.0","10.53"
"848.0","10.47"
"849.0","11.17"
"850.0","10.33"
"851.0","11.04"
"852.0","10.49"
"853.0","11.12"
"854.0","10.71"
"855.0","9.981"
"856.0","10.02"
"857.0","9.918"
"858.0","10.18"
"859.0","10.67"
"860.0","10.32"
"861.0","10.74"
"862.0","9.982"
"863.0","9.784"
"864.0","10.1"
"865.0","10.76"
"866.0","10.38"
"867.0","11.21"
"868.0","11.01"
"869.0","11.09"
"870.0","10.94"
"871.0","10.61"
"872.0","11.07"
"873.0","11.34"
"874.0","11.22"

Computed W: 1.5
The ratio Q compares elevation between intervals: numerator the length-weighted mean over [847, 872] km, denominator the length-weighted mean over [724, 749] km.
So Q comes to 1.48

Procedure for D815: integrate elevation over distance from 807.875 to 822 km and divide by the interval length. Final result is 11.9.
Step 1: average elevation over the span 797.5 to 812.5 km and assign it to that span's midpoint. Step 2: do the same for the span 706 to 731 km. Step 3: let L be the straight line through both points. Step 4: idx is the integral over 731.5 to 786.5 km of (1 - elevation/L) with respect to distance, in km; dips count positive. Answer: 2.73 km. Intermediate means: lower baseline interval 7.14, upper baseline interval 10.9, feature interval 8.5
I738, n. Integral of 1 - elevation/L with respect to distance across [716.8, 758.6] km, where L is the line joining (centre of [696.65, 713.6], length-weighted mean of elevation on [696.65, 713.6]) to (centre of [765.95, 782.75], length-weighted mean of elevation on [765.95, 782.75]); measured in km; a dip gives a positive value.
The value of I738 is 6.73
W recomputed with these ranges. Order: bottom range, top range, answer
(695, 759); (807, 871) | 1.51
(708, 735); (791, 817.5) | 1.54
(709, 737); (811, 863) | 1.59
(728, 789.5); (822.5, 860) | 1.30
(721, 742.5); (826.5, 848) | 1.58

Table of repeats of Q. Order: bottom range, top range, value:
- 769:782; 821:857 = 1.16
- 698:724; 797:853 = 1.53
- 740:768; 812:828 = 1.49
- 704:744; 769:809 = 1.43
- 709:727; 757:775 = 1.31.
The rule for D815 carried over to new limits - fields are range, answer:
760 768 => 9.38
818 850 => 11.4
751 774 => 8.86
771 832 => 10.8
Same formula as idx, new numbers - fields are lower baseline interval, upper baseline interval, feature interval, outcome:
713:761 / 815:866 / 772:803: -2.9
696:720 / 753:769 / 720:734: 1.6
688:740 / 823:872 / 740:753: 1.4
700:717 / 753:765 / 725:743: 2.1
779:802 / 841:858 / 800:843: -4.9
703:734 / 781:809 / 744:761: 1.7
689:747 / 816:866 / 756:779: -0.8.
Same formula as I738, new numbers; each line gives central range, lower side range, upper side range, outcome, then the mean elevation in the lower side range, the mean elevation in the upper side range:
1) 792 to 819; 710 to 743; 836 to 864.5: -4.84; 7.04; 10.6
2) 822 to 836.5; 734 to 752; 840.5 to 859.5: -2.48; 7.23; 10.6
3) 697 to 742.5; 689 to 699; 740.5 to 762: 4.30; 8.31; 7.69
